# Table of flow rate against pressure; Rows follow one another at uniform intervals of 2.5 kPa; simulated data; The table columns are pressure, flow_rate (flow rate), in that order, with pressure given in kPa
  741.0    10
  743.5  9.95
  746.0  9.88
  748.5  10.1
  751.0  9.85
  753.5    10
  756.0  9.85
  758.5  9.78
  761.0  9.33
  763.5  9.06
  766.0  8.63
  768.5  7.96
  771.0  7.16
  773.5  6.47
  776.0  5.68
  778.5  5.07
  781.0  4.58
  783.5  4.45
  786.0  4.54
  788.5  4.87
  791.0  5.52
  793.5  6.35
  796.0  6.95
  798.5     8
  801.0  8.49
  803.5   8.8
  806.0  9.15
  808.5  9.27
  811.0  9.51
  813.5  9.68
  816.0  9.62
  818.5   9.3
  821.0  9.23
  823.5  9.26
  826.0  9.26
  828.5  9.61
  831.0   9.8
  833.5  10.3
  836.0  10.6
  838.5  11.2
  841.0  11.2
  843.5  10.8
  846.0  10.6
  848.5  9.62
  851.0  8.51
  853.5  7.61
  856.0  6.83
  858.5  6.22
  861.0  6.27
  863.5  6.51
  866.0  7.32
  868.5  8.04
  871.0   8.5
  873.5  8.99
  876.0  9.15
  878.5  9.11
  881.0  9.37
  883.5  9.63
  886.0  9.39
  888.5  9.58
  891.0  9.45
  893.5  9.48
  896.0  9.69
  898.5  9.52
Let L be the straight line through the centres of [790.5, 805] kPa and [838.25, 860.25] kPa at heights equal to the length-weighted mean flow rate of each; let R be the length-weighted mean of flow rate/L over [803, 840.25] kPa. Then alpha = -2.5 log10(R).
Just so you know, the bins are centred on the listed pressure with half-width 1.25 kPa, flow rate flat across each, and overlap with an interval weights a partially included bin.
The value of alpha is -0.18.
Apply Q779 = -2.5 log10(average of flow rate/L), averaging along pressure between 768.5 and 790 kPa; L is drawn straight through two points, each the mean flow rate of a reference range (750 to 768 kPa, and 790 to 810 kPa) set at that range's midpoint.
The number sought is 0.50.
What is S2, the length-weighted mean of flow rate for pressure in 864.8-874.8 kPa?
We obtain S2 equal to 8.22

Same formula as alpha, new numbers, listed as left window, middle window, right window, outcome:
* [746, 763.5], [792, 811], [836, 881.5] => 0.134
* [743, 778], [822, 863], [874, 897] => -0.001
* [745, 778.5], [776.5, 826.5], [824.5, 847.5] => 0.263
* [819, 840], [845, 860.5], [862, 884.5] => 0.135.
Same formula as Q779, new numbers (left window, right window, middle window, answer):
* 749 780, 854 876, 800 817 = -0.17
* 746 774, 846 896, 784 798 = 0.48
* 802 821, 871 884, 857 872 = 0.28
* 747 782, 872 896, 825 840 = -0.15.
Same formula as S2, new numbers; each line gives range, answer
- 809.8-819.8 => 9.53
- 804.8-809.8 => 9.21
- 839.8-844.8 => 11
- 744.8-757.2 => 9.94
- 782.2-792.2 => 4.84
